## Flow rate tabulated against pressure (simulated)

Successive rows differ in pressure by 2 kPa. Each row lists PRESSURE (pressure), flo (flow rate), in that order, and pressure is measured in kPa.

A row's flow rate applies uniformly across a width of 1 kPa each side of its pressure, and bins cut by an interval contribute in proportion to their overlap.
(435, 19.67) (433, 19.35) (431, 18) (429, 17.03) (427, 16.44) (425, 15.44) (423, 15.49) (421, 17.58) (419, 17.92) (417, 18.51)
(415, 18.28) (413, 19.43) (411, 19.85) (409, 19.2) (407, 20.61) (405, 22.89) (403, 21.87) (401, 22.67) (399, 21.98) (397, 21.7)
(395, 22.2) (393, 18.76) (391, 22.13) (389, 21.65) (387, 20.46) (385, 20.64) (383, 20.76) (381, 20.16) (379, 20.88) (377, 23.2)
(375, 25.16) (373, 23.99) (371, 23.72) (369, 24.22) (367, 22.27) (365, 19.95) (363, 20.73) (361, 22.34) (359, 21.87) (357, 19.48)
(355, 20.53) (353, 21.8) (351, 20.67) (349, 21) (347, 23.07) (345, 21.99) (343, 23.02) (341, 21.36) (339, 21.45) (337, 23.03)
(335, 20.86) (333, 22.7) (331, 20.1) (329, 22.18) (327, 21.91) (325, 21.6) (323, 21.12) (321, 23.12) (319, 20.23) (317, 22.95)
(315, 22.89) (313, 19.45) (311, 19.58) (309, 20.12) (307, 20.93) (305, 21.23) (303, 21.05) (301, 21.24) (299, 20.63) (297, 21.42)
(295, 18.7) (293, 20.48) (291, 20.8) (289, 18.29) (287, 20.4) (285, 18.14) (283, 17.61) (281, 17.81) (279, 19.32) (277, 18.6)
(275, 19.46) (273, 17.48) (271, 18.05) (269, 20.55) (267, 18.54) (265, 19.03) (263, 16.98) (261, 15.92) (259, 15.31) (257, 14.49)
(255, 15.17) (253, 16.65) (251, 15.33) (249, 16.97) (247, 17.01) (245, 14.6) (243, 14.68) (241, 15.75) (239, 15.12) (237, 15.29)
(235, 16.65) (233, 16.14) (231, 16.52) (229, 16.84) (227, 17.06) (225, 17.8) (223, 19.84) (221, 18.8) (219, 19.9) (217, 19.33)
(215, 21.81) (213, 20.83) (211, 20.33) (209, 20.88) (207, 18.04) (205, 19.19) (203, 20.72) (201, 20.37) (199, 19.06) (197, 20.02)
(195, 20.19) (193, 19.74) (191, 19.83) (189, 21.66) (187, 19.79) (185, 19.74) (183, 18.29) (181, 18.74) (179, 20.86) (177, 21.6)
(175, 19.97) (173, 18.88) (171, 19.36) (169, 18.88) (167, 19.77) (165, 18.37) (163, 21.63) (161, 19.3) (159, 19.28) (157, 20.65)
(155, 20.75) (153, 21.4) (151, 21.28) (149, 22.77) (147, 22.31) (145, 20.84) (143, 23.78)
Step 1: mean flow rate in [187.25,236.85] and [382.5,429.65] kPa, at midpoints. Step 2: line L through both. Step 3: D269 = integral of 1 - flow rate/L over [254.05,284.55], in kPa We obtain 2.7 kPa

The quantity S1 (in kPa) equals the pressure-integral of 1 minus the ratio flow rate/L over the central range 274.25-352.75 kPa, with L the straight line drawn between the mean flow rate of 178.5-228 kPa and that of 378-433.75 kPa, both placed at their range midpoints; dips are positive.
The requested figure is -4.3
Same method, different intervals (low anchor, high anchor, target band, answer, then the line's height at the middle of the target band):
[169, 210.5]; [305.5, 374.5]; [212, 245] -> 4.4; 20.3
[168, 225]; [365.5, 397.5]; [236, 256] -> 4.7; 20.4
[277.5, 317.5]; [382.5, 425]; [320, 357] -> -2.9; 20.1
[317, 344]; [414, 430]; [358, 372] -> -1.5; 20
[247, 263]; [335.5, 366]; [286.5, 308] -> -2.5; 18.3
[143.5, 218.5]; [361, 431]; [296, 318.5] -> -0.7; 20.4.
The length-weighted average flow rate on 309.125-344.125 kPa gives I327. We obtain 21.6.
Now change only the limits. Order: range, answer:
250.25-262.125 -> 15.5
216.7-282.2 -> 17.2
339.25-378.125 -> 22.1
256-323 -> 19.4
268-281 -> 18.8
